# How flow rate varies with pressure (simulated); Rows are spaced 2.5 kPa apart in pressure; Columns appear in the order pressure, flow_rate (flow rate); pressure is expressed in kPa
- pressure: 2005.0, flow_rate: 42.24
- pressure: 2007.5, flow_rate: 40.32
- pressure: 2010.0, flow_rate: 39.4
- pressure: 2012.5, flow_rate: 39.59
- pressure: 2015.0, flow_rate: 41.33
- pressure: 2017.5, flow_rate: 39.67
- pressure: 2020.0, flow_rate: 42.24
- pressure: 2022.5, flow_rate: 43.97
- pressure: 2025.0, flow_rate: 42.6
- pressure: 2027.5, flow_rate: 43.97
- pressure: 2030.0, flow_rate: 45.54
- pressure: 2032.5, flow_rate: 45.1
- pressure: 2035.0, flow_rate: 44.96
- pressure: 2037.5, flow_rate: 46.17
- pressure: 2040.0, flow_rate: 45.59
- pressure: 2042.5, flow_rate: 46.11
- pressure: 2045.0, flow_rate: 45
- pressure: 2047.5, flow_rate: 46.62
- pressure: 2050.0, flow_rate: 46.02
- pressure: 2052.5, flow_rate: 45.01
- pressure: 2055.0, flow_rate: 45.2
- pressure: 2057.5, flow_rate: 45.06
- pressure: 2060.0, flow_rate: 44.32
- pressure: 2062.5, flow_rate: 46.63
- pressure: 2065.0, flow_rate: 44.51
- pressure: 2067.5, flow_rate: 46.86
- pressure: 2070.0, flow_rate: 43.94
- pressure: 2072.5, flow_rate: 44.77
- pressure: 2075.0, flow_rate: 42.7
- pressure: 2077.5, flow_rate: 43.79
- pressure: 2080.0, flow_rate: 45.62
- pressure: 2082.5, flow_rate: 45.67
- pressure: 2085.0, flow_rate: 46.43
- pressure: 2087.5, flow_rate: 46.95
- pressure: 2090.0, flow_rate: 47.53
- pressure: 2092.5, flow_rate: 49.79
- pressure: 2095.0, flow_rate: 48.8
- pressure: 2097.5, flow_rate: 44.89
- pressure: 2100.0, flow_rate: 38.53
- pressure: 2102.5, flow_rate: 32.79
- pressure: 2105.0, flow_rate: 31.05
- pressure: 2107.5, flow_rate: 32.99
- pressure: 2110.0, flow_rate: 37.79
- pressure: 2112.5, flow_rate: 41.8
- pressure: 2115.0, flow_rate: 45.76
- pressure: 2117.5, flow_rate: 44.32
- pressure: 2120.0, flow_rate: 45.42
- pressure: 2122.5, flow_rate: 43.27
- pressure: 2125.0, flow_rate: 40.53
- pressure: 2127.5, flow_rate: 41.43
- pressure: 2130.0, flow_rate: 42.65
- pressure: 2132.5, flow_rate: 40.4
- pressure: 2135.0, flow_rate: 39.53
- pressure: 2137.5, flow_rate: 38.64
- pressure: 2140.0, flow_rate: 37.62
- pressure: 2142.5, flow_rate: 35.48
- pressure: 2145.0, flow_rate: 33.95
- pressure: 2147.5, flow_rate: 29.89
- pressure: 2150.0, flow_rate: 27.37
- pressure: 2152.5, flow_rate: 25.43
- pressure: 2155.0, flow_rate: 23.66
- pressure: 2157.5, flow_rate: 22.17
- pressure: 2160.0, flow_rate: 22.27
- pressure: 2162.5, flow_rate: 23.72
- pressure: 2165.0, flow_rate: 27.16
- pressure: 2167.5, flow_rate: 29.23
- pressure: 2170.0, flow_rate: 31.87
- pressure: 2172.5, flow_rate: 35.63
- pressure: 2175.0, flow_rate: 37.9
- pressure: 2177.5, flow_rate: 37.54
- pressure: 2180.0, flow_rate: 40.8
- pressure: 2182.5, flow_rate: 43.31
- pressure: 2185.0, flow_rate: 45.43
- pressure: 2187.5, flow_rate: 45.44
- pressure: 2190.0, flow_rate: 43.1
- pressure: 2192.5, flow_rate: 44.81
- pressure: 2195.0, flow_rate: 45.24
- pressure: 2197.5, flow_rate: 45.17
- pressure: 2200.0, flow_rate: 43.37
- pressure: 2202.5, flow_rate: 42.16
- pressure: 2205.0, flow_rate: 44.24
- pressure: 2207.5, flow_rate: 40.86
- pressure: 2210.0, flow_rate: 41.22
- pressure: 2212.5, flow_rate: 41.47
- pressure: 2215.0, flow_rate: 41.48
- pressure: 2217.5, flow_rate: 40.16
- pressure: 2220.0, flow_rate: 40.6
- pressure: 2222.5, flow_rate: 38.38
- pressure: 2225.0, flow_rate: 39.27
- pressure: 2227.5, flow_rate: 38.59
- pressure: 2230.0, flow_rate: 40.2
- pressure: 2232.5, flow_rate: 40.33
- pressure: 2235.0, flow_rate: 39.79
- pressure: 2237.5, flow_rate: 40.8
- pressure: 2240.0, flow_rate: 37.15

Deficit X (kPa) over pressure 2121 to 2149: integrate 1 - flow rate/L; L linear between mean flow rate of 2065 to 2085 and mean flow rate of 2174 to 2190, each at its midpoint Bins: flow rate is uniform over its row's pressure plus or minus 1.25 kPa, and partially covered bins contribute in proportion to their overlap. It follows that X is 3.1 kPa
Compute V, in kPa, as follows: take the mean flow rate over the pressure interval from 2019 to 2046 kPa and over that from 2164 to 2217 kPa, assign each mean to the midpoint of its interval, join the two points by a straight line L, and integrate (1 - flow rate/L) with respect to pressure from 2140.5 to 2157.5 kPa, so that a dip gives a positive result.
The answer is 5.1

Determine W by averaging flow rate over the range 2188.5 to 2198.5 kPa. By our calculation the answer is 44.6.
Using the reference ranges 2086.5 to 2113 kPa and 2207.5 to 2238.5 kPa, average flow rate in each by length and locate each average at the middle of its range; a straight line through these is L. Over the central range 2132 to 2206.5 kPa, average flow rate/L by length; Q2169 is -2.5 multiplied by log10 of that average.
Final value 0.128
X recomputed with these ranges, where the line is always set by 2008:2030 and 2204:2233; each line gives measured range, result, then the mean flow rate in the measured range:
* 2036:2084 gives -4.3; 45.2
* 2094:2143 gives 1.1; 40.2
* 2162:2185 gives 3.2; 35.1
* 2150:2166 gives 6.5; 24.3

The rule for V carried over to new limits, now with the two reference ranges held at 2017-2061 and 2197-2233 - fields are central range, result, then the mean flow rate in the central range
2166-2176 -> 2.0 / 33.4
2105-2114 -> 1.3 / 36.9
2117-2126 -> -0.1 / 43.4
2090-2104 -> 0.1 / 43.2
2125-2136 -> 0.5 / 41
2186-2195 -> -0.6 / 44.6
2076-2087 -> -0.4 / 45.4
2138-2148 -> 1.8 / 34.9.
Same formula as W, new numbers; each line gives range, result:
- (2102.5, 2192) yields 36.2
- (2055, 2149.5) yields 41.9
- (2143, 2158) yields 27.7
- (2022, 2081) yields 45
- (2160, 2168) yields 25.8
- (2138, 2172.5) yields 28.9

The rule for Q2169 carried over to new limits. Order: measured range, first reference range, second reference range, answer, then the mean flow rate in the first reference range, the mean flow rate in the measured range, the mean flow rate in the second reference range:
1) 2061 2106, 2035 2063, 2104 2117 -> -0.06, 45.6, 44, 38.4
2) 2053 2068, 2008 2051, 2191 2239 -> -0.05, 43.7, 45.3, 41.5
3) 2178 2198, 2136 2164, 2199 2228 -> -0.21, 29.2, 43.9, 41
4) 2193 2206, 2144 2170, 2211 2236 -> -0.24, 26.7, 44.1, 40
